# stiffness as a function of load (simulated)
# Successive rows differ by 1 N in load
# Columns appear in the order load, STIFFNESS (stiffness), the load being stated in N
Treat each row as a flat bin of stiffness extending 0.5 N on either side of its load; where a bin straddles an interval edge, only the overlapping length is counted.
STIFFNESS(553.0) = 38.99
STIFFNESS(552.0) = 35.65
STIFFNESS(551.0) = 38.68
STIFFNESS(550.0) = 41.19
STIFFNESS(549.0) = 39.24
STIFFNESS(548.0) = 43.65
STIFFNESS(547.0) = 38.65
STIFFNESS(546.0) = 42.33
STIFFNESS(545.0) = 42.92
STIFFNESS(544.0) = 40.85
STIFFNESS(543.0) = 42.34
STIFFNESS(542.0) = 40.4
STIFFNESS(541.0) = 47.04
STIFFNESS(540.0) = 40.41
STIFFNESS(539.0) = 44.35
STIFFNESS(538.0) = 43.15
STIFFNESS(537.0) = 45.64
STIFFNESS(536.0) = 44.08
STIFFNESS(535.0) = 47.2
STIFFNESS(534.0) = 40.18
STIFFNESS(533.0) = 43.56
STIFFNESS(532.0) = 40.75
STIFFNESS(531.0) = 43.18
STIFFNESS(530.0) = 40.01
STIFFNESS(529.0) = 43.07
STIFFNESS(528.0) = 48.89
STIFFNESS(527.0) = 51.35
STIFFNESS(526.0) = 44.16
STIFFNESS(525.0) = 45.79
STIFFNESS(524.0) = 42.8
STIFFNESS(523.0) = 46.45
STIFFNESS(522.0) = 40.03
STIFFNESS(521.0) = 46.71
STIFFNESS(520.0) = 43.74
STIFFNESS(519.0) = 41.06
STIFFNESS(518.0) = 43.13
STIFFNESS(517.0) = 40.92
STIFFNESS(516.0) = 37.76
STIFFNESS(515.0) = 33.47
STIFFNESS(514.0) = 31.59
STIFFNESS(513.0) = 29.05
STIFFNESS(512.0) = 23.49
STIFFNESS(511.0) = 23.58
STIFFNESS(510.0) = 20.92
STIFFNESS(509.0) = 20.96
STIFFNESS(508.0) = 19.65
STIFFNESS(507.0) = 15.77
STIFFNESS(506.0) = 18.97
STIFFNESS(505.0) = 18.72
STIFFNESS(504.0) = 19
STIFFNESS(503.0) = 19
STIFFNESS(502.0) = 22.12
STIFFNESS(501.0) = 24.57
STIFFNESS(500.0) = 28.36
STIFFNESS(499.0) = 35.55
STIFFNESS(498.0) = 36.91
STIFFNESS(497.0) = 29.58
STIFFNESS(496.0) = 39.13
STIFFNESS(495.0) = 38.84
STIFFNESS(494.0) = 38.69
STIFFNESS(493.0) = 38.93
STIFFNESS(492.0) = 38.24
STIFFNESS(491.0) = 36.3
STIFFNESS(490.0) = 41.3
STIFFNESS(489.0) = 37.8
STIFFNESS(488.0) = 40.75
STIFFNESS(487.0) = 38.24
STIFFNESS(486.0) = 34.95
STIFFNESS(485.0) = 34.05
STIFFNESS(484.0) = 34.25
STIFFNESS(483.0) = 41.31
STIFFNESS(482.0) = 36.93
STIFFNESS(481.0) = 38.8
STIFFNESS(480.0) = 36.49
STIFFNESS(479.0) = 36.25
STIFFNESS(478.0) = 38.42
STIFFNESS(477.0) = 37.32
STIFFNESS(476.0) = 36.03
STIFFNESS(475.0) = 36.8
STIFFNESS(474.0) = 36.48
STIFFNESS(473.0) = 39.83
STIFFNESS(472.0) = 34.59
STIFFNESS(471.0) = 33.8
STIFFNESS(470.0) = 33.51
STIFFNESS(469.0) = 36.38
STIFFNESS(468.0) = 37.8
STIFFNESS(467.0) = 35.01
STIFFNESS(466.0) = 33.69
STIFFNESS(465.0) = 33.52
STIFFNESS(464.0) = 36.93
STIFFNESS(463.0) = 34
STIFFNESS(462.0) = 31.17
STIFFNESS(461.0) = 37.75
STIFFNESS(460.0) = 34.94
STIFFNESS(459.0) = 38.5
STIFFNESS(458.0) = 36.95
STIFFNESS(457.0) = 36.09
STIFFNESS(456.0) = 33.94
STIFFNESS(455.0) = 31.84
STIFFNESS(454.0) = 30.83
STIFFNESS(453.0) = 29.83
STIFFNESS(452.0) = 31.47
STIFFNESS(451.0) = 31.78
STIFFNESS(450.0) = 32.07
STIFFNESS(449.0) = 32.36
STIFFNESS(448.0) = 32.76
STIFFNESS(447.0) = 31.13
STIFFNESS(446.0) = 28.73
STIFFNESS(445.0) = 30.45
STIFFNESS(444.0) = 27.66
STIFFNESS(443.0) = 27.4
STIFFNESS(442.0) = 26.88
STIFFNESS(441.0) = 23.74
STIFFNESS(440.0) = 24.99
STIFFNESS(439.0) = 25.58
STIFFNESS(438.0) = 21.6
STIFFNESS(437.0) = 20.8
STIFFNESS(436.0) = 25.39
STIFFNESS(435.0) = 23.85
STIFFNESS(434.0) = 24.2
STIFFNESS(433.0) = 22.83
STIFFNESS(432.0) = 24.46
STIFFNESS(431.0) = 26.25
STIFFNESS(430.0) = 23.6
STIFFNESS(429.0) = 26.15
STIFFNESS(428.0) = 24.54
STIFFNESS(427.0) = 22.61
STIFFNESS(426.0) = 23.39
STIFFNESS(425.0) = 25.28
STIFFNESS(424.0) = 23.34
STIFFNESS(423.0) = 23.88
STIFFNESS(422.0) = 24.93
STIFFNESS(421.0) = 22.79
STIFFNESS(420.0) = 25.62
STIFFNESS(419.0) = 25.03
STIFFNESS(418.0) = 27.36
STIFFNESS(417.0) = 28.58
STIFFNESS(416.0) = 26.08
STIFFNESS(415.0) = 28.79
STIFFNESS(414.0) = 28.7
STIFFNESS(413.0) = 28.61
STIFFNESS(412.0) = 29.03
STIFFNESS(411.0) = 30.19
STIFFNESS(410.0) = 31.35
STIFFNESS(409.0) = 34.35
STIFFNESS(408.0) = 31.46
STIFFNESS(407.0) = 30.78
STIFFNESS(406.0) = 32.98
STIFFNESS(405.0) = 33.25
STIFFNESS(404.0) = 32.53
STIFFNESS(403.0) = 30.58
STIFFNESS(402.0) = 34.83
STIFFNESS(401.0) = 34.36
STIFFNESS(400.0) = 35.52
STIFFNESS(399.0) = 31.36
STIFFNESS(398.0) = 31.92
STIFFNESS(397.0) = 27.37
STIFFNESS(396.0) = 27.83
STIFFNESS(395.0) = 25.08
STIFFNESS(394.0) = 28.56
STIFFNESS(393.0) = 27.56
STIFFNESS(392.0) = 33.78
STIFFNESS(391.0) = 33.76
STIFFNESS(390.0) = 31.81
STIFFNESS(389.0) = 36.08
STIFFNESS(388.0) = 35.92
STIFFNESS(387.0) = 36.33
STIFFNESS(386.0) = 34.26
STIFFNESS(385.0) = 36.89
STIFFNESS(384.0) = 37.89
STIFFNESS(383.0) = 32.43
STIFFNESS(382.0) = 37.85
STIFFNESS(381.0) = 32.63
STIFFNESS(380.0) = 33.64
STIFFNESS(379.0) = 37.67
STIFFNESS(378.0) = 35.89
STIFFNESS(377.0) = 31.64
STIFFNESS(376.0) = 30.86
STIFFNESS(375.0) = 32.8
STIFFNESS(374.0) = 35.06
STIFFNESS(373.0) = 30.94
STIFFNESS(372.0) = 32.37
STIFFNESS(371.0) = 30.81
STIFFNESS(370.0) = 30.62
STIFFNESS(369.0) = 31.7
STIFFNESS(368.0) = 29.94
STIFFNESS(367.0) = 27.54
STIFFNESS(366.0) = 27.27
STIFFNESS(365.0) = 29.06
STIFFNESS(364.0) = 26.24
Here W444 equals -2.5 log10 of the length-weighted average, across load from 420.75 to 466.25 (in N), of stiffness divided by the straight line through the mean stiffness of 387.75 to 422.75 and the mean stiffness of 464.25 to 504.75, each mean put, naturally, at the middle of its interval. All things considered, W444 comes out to 0.14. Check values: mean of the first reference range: 30.2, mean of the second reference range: 34.9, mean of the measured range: 28.6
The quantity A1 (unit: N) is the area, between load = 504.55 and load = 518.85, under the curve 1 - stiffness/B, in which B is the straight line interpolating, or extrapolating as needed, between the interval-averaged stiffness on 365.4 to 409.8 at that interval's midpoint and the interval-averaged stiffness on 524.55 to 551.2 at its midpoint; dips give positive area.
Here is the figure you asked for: 4.8 N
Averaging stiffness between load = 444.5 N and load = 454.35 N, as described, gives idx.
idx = 31.1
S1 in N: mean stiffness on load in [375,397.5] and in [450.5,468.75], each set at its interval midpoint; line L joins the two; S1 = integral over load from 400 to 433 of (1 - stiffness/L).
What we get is 5.4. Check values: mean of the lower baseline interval 33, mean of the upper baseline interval 34.3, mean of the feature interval 28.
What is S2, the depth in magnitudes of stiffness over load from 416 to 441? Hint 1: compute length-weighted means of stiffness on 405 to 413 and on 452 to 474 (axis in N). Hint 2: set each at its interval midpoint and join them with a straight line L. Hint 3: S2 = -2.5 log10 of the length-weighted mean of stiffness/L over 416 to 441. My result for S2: 0.31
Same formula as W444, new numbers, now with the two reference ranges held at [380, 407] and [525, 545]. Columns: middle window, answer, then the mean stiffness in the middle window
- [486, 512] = 0.35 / 29.7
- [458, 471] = 0.09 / 35.3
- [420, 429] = 0.41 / 24.1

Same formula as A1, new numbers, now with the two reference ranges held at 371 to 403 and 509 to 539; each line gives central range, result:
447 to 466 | 1.50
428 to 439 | 3.52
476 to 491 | 0.14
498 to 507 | 3.52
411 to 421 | 2.04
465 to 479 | 0.48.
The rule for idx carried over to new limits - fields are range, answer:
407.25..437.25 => 26.2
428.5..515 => 31.2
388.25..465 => 29.3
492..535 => 34.7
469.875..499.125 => 37.1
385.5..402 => 32.1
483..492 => 37.5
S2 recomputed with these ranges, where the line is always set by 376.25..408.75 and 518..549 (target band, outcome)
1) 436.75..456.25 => 0.271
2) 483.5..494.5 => 0.071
